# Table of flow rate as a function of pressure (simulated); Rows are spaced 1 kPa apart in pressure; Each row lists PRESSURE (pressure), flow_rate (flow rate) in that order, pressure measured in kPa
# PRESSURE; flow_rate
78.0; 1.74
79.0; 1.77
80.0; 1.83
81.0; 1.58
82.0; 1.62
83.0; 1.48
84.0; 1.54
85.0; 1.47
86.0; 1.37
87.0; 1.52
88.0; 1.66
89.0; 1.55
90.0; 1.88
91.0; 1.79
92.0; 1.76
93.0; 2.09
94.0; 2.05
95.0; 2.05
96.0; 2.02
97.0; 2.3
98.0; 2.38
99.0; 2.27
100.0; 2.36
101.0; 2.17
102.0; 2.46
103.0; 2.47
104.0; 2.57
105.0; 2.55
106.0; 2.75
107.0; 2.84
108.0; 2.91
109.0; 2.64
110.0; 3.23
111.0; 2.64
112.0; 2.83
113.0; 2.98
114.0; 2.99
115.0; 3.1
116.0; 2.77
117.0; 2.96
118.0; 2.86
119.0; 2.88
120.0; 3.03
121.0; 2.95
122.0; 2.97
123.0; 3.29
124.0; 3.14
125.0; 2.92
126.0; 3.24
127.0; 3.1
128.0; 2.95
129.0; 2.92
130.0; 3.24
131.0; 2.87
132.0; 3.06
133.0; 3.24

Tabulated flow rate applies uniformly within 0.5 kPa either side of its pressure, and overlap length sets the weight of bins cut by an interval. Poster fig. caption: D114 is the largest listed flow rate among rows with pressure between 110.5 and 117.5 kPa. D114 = 3.1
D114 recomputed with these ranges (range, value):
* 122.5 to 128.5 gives 3.29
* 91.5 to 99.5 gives 2.38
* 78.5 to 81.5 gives 1.83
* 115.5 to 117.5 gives 2.96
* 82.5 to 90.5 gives 1.88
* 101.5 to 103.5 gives 2.47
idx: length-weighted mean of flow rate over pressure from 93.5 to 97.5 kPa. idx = 2.1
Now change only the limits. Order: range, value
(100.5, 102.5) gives 2.31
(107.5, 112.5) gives 2.85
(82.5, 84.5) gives 1.51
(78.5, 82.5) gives 1.7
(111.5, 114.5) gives 2.93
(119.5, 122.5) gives 2.98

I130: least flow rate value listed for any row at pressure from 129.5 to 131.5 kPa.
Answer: 2.87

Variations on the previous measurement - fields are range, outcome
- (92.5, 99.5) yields 2.02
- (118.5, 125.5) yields 2.88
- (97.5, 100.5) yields 2.27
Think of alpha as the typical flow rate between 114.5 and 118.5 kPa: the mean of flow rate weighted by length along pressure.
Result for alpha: 2.92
